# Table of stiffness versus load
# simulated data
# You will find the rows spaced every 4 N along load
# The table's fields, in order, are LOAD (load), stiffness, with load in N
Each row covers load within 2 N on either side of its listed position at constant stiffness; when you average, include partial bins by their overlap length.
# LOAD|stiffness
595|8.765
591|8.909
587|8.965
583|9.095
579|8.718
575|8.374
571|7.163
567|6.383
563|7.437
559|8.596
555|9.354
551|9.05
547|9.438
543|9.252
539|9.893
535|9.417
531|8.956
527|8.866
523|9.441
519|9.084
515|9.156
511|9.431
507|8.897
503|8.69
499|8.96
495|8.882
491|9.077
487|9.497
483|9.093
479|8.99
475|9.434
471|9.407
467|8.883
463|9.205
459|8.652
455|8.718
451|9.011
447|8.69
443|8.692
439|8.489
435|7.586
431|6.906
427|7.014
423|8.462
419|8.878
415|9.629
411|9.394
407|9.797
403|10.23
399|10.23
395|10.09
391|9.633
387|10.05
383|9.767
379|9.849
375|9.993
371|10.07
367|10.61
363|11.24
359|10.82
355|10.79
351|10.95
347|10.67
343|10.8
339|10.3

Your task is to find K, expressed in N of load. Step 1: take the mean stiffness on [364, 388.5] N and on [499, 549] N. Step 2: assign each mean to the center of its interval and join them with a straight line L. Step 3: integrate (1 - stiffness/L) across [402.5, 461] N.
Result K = 6.8 N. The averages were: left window 10.1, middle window 8.64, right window 9.2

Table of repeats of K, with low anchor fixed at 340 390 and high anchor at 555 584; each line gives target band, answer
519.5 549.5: -3.1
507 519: -0.7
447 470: 1.1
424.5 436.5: 3.1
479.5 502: -0.3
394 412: 0.0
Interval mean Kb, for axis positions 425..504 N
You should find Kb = 8.69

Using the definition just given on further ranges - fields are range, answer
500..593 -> 8.81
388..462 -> 8.91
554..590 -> 8.22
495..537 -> 9.08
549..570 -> 8.12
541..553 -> 9.25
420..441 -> 7.75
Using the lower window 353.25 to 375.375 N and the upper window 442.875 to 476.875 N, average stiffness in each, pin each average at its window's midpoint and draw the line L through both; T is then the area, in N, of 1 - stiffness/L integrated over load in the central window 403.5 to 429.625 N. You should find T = 2.3 N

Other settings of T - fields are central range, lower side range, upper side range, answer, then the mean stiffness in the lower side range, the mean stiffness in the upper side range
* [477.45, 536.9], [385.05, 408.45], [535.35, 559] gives 2.6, 10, 9.33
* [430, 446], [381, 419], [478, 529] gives 2.5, 9.82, 9.08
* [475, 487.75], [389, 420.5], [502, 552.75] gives 0.3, 9.75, 9.21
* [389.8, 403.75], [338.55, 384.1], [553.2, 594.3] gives 0.1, 10.5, 8.31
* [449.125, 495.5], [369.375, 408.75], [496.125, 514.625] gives 1.0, 9.97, 9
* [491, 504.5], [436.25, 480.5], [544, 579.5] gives -0.3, 8.9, 8.29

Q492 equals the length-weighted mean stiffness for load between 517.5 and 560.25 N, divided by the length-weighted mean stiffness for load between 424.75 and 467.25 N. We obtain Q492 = 1.1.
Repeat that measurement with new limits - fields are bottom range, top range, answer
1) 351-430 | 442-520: 0.92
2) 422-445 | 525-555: 1.18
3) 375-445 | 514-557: 1.02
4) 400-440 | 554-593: 0.95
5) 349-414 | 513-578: 0.86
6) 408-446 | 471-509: 1.08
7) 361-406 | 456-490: 0.90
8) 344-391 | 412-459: 0.81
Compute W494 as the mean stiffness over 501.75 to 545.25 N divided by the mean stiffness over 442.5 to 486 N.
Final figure 1.02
